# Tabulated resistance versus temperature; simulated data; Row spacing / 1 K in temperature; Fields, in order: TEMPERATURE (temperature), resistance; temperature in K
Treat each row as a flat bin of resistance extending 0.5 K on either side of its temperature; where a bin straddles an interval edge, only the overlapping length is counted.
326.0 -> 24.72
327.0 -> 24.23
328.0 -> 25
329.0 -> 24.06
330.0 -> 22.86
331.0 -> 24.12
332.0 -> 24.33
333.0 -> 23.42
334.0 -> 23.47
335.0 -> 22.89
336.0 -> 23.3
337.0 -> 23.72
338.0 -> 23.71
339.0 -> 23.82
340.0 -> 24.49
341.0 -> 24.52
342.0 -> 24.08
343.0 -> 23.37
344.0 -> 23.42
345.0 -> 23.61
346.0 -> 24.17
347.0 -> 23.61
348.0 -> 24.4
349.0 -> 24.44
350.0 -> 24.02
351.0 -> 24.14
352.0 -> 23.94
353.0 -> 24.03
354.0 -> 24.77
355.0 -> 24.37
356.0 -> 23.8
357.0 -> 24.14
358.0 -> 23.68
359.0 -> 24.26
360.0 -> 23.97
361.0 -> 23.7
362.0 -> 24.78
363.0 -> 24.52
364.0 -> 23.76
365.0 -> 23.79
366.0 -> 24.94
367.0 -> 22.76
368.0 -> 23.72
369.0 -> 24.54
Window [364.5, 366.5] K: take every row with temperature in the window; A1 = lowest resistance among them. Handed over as 23.79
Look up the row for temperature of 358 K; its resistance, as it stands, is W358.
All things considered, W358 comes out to 23.68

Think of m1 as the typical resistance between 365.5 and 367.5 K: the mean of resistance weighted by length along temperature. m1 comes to 23.9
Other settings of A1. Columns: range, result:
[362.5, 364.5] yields 23.76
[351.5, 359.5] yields 23.68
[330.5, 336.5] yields 22.89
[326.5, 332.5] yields 22.86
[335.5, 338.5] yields 23.3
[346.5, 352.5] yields 23.61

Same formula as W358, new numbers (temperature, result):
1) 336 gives 23.3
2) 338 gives 23.71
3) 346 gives 24.17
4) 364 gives 23.76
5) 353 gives 24.03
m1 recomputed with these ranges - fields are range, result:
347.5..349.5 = 24.4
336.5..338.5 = 23.7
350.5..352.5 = 24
